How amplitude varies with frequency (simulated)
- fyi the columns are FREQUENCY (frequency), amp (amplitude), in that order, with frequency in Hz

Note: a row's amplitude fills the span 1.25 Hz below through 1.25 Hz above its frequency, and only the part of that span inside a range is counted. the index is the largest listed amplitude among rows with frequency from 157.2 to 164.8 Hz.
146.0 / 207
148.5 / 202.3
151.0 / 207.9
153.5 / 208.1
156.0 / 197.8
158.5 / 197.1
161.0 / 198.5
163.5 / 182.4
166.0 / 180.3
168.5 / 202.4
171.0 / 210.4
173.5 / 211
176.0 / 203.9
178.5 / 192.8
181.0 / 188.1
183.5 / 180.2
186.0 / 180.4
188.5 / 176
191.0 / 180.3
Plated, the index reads 198.5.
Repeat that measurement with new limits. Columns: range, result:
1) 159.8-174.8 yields 211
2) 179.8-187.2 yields 188.1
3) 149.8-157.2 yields 208.1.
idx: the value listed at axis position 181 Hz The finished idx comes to 188.1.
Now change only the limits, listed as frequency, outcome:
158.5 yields 197.1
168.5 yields 202.4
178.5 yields 192.8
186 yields 180.4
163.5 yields 182.4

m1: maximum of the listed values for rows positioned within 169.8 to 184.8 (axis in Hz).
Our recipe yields 211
